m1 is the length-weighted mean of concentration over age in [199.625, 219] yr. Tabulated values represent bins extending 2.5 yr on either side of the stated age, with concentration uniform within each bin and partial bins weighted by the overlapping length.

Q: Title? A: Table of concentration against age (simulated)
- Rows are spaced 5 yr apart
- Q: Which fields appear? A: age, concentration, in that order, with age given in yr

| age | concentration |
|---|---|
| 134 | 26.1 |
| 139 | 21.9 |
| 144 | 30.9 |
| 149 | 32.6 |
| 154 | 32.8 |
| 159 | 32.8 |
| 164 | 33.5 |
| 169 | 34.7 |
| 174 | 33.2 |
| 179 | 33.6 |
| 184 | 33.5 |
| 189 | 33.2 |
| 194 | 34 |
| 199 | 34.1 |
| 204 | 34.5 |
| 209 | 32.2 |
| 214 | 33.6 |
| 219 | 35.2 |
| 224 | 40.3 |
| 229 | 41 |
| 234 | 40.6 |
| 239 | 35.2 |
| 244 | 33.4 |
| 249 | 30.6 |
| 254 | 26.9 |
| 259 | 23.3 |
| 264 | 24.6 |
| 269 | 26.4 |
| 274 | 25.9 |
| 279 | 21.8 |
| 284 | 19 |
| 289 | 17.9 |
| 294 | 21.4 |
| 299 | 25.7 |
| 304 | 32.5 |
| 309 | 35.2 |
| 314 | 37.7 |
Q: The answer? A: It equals 33.7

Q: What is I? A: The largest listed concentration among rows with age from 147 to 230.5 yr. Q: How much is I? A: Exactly 41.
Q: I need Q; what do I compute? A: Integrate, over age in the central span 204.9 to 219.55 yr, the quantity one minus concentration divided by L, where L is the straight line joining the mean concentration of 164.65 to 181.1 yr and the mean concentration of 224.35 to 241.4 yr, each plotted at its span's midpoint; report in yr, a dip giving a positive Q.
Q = 1.47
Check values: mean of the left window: 33.8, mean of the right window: 39.1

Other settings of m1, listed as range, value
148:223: 33.7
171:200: 33.6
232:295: 26.7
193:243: 36.1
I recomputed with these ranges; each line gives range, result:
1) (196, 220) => 35.2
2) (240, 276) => 33.4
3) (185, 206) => 34.5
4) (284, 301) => 25.7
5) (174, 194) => 34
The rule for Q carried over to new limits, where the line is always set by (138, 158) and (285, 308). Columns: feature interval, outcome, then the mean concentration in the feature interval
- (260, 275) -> 0.3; 25.4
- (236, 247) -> -3.1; 34.4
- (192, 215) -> -4.4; 33.7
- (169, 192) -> -3.5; 33.5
